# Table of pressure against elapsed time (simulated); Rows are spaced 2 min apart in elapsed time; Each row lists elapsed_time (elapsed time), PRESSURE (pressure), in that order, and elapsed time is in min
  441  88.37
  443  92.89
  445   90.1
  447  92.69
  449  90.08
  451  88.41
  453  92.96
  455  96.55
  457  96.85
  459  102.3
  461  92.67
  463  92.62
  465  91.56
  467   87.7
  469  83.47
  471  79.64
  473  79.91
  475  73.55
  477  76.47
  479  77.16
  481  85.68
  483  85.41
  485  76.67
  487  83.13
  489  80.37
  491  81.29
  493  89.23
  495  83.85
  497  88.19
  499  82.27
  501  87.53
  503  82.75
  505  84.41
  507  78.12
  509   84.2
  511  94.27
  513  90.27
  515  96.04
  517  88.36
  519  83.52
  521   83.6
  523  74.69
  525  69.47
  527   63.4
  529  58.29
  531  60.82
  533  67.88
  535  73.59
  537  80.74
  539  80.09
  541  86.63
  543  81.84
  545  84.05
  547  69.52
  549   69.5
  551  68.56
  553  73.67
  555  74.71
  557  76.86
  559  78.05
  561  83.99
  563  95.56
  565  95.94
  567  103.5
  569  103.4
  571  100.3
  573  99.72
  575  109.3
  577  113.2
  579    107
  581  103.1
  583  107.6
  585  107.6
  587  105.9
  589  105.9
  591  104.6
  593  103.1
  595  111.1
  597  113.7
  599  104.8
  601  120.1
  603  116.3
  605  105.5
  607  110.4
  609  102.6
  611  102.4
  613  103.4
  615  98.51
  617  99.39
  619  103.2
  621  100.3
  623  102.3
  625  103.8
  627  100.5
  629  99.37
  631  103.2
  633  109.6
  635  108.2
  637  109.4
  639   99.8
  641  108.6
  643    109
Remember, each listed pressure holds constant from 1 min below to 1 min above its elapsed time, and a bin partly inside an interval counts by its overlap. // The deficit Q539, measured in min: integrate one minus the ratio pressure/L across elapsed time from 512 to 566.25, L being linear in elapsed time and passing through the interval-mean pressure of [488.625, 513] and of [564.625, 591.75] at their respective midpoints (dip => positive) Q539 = 9.5 min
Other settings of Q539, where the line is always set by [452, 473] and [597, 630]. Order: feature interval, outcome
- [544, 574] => 4.4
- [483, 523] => 4.2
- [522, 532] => 3.3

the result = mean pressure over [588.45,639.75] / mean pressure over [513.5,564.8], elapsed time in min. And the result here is 1.36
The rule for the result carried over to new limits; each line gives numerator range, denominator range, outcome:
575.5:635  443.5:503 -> 1.22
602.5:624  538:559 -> 1.35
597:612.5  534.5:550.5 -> 1.40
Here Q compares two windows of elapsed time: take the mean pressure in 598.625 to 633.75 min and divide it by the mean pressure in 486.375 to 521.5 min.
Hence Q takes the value 1.22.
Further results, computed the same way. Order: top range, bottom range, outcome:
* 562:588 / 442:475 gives 1.15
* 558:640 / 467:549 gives 1.29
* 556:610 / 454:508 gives 1.21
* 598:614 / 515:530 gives 1.43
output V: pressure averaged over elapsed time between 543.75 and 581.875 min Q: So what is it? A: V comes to 89.9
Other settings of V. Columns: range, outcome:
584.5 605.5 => 109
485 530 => 82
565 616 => 106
